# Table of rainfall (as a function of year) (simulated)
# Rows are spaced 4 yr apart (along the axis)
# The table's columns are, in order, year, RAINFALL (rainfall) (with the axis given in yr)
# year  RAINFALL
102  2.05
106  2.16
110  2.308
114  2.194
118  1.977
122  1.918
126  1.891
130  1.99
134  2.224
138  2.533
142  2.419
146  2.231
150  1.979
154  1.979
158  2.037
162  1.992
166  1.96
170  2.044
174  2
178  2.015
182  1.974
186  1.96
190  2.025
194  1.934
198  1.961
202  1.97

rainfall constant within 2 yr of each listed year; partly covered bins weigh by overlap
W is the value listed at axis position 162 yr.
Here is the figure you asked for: 1.992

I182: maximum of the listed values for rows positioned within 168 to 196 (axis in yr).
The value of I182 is 2.044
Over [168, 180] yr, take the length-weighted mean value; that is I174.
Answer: 2.02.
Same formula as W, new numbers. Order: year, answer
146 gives 2.231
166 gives 1.96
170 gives 2.044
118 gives 1.977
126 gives 1.891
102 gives 2.05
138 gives 2.533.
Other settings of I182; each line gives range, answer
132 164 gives 2.533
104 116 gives 2.308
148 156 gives 1.979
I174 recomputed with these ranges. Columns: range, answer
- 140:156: 2.15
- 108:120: 2.16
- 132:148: 2.35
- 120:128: 1.9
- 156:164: 2.01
